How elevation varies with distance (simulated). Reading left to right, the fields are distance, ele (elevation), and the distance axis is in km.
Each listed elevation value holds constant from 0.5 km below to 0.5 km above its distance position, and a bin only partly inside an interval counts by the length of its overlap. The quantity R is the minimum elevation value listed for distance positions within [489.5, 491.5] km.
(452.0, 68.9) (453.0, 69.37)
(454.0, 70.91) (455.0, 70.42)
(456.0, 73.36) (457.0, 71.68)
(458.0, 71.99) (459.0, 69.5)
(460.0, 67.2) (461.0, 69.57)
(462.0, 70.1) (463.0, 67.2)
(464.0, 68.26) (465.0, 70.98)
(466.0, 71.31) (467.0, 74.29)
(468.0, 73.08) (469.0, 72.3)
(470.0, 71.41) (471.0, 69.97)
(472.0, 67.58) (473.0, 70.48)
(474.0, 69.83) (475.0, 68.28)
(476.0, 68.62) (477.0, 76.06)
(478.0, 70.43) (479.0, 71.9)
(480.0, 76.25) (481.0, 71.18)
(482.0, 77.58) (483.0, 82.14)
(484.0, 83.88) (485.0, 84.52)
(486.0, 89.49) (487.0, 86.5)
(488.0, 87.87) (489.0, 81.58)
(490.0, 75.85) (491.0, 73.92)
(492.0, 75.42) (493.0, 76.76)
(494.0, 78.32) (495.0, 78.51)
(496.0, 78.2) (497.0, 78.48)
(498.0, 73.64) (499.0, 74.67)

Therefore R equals 73.92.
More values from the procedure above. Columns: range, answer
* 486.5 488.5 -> 86.5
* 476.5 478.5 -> 70.43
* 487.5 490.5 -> 75.85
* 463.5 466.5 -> 68.26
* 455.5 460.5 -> 67.2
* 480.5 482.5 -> 71.18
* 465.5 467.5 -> 71.31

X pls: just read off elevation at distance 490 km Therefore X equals 75.85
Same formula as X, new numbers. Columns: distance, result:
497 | 78.48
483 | 82.14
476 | 68.62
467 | 74.29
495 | 78.51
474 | 69.83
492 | 75.42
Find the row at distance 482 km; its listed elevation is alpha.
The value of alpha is 77.58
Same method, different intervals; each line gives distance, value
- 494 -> 78.32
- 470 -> 71.41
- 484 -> 83.88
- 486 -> 89.49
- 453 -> 69.37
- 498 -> 73.64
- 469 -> 72.3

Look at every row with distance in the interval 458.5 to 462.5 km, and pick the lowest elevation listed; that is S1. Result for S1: 67.2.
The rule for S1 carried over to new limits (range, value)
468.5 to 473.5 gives 67.58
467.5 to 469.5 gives 72.3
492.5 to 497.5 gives 76.76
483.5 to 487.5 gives 83.88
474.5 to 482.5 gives 68.28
